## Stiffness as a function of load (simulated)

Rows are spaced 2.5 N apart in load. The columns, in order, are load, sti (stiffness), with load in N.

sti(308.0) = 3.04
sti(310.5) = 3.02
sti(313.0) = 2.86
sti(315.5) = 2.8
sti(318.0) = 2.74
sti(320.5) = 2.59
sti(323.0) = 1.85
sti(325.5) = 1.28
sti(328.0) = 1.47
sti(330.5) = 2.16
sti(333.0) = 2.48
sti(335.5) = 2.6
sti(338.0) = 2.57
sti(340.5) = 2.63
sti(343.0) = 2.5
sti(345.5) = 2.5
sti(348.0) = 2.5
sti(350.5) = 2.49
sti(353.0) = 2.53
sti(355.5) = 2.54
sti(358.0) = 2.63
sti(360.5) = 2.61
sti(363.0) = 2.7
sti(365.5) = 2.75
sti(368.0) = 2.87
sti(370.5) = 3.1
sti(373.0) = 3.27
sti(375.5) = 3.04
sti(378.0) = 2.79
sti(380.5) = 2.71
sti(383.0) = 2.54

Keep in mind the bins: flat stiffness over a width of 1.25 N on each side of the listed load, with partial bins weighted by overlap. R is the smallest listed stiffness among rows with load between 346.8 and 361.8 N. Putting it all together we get 2.49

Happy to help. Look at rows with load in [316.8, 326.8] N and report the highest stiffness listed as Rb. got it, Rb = 2.74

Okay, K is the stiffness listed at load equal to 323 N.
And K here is 1.85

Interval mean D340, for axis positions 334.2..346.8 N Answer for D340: 2.56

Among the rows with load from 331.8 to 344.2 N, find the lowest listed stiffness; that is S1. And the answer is 2.48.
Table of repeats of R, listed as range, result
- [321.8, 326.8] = 1.28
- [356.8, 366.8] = 2.61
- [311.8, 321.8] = 2.59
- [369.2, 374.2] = 3.1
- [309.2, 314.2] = 2.86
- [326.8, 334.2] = 1.47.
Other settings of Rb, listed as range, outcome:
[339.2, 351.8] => 2.63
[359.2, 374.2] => 3.27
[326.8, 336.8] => 2.6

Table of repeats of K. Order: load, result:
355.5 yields 2.54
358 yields 2.63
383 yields 2.54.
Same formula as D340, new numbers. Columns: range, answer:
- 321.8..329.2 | 1.53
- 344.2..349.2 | 2.5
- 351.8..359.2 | 2.57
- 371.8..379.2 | 3.03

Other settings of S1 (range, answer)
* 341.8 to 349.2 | 2.5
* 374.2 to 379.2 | 2.79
